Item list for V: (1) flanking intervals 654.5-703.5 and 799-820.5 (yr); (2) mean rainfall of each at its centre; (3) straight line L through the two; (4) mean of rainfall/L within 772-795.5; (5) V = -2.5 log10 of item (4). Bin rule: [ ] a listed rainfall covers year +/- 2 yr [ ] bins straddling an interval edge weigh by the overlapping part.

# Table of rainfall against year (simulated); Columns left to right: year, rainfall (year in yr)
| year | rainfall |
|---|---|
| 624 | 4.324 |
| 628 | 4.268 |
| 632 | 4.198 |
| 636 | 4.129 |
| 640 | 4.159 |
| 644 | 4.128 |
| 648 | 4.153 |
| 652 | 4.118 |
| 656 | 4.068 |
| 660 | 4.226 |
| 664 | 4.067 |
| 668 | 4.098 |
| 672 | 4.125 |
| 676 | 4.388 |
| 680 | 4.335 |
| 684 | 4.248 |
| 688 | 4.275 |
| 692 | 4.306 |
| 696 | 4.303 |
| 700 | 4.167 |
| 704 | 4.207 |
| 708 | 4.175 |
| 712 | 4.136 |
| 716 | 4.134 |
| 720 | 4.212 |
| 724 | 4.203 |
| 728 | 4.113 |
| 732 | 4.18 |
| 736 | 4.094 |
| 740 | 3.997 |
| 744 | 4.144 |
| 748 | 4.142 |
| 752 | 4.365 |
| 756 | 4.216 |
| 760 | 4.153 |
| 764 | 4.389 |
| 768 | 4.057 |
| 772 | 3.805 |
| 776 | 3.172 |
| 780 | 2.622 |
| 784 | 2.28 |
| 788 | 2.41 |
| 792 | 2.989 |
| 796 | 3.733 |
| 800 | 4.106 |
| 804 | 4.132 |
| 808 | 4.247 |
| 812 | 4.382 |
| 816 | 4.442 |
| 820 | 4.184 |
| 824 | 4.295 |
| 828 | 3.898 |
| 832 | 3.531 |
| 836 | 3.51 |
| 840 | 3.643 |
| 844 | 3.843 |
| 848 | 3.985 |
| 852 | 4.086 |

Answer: 0.43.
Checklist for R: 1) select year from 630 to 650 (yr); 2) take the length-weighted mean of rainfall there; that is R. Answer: 4.15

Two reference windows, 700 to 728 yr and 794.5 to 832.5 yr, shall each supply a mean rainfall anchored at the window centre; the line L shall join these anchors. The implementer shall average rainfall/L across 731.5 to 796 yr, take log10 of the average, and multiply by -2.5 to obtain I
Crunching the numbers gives 0.13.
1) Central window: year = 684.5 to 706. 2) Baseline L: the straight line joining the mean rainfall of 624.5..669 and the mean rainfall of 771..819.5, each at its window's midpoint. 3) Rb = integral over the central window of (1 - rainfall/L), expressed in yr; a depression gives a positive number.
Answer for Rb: -1.6 yr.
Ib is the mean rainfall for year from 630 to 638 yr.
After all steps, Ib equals 4.16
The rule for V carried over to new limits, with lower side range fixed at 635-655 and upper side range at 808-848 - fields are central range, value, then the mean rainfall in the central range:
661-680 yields -0.02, 4.19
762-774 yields -0.01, 4.08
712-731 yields -0.02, 4.16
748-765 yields -0.06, 4.26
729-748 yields -0.01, 4.11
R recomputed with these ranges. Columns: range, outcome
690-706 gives 4.25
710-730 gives 4.16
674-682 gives 4.36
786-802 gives 3.31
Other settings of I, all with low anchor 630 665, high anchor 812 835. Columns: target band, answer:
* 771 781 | 0.268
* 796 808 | 0.001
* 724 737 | -0.009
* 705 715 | -0.011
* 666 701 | -0.032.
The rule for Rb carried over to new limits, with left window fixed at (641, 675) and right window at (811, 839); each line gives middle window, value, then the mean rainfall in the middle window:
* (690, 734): -1.1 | 4.19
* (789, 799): 1.7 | 3.34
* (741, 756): -0.5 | 4.2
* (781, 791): 4.0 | 2.44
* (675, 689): -0.7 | 4.31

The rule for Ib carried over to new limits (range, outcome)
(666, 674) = 4.11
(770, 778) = 3.49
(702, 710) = 4.19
